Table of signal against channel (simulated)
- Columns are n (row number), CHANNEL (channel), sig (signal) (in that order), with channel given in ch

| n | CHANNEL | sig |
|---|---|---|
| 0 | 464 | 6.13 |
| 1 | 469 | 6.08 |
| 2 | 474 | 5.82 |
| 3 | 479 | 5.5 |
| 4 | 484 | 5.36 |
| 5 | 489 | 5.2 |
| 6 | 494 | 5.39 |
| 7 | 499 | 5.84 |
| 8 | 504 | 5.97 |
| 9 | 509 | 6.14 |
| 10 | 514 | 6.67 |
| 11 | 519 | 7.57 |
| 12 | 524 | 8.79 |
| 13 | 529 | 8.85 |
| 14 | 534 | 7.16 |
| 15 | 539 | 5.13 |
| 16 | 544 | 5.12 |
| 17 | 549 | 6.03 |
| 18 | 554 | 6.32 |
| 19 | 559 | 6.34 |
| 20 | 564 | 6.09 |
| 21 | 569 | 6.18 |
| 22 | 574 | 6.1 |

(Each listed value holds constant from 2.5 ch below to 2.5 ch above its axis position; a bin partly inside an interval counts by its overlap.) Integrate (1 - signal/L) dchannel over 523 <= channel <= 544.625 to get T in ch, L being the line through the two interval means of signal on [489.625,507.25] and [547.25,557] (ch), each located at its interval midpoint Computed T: -3.7 ch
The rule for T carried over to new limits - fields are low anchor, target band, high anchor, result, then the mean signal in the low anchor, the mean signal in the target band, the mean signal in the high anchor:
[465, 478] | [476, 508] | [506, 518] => 3.4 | 5.92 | 5.58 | 6.53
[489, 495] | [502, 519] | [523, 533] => 1.3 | 5.31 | 6.46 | 8.58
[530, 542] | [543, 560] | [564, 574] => 0.8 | 6.44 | 5.99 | 6.14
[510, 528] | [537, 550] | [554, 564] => 2.7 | 7.65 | 5.37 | 6.27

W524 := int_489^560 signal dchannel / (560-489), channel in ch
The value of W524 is 6.48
